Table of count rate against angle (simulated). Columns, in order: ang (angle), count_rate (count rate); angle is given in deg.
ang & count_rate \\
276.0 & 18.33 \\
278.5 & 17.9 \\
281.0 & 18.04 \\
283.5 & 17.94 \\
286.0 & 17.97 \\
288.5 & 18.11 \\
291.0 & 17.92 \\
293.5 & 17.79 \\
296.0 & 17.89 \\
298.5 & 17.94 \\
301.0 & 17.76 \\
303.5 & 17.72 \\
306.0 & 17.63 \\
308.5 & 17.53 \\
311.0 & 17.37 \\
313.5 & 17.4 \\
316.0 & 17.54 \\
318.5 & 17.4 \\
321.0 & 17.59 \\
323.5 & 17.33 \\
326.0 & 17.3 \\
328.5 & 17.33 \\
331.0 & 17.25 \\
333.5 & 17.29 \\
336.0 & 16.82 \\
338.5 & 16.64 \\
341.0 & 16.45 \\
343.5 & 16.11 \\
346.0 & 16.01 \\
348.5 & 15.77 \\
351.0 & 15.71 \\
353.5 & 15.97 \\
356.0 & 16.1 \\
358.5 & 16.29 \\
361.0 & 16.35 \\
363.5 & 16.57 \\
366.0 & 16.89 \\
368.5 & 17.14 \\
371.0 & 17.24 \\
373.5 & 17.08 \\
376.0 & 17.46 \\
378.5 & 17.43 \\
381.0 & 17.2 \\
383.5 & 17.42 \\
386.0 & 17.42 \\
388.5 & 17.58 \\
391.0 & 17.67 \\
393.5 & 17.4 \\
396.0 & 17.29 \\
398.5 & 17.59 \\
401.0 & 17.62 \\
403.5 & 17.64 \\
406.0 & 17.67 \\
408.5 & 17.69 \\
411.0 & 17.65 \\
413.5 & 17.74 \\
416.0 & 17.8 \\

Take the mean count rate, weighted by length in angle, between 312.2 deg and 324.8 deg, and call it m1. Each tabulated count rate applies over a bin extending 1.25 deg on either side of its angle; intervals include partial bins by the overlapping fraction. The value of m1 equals 17.5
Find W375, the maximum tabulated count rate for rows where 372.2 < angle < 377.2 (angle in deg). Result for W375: 17.46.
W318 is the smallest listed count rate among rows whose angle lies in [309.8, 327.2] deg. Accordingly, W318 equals 17.3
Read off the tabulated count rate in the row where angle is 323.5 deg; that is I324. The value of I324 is 17.33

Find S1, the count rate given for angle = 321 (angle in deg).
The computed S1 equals 17.59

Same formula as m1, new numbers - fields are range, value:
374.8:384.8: 17.4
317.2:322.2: 17.5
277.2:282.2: 18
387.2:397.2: 17.5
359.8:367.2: 16.6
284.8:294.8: 17.9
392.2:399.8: 17.4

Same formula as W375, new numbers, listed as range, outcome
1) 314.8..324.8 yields 17.59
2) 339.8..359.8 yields 16.45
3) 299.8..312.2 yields 17.76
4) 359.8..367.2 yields 16.89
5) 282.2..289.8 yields 18.11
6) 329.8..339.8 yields 17.29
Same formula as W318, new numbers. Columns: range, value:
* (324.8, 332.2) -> 17.25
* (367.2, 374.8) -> 17.08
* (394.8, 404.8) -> 17.29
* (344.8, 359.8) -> 15.71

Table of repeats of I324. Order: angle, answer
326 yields 17.3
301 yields 17.76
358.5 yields 16.29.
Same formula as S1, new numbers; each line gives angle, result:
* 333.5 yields 17.29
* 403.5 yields 17.64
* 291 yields 17.92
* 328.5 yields 17.33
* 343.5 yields 16.11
